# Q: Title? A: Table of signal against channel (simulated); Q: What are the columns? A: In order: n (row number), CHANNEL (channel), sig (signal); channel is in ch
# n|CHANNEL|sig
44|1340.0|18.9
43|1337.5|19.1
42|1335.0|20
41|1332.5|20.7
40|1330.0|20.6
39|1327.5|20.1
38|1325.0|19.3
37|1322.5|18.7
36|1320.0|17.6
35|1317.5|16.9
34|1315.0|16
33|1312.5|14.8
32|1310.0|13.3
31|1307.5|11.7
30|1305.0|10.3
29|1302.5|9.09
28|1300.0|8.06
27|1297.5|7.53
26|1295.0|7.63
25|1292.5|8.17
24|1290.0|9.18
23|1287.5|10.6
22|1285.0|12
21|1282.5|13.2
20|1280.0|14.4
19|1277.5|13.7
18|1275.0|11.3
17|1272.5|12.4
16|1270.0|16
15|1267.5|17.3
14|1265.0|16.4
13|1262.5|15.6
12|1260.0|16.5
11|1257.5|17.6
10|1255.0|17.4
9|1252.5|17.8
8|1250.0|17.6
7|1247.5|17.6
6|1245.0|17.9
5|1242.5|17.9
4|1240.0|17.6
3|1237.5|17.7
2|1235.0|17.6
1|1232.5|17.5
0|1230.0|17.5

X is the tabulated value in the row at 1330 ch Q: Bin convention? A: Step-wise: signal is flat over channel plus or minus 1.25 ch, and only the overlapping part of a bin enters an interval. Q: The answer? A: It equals 20.6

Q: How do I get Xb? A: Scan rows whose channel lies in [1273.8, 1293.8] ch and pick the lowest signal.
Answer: 8.17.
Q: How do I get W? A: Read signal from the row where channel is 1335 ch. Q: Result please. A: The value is 20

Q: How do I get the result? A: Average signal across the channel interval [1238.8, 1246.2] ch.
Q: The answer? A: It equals 17.8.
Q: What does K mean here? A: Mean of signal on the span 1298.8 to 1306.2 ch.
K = 9.15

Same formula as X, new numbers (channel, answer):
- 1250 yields 17.6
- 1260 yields 16.5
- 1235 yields 17.6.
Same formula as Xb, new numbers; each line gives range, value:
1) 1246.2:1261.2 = 16.5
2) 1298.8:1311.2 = 8.06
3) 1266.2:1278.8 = 11.3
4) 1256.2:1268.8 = 15.6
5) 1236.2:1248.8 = 17.6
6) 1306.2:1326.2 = 11.7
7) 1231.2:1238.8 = 17.5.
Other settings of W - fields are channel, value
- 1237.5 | 17.7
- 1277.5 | 13.7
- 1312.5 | 14.8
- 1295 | 7.63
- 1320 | 17.6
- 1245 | 17.9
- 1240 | 17.6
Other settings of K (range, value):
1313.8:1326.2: 17.7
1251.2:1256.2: 17.6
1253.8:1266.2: 16.7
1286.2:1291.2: 9.92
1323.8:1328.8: 19.7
